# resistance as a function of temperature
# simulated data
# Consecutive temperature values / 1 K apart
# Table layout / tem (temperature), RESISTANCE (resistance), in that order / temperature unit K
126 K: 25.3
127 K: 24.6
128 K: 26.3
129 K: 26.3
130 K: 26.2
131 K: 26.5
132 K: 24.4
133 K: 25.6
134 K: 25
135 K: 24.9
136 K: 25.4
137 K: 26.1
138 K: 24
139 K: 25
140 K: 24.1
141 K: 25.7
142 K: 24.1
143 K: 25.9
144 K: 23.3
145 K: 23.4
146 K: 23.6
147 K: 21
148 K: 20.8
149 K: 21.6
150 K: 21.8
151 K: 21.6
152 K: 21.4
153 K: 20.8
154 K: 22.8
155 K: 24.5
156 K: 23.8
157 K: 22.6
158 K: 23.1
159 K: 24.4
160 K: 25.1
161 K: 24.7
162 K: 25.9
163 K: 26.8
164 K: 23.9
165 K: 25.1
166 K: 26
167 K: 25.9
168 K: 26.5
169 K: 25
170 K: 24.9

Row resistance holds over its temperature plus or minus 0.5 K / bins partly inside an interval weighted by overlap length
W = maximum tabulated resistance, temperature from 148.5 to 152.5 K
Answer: 21.8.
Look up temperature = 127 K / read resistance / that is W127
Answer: 24.6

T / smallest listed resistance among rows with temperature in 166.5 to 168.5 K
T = 25.9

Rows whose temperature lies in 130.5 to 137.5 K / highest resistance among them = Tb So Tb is 26.5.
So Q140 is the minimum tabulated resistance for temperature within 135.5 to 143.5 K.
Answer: 24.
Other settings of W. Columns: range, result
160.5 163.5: 26.8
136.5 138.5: 26.1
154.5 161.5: 25.1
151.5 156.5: 24.5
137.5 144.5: 25.9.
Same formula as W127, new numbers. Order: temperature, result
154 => 22.8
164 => 23.9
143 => 25.9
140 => 24.1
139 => 25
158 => 23.1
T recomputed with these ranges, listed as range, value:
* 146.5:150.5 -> 20.8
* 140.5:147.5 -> 21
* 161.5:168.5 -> 23.9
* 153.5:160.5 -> 22.6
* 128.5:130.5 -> 26.2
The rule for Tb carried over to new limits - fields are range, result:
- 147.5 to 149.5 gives 21.6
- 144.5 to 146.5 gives 23.6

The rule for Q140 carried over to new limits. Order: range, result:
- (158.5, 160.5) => 24.4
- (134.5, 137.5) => 24.9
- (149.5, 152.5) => 21.4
